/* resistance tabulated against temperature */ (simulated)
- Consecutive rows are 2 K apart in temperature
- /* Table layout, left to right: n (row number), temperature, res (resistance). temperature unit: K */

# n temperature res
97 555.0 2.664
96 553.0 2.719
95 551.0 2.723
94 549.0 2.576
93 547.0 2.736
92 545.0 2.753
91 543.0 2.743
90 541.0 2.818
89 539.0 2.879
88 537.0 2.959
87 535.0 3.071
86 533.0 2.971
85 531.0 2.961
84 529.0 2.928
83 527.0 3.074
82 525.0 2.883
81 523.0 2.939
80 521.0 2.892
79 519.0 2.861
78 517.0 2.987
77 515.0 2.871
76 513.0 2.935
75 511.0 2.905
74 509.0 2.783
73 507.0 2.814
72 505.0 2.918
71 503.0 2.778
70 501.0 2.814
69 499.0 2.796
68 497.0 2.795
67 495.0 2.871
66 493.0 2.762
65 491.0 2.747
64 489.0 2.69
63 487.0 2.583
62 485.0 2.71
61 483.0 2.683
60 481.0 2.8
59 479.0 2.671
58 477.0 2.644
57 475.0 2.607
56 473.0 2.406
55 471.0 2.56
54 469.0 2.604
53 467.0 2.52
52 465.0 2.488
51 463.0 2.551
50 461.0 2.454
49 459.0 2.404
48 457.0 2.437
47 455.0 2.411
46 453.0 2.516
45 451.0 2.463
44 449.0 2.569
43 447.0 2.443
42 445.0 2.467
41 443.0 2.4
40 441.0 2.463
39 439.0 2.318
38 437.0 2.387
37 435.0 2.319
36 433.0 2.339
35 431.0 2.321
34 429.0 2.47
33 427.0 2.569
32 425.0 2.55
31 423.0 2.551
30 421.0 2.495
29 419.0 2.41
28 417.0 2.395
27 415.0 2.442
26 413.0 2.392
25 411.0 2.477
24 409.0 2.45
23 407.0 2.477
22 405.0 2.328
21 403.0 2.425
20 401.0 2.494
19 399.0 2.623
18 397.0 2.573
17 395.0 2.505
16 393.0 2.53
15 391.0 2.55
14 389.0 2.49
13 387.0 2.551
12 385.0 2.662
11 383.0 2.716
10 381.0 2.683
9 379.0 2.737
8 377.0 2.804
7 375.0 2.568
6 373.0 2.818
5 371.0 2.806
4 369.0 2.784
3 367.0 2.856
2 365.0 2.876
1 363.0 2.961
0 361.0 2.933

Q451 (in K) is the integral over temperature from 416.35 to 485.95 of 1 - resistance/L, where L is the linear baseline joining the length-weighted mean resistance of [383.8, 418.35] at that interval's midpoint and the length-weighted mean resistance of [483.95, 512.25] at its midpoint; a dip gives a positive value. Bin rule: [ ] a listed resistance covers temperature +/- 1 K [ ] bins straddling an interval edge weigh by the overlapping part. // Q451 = 3.85 K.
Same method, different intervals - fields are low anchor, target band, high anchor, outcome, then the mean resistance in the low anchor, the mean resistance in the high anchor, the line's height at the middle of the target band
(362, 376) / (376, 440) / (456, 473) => 4.34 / 2.81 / 2.5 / 2.68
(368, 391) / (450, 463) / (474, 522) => 1.40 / 2.69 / 2.79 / 2.75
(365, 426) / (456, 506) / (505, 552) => 2.11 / 2.58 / 2.87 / 2.77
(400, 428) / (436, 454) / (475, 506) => 0.90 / 2.46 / 2.75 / 2.58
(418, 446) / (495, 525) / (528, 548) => -1.10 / 2.43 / 2.88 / 2.76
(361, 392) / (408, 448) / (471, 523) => 4.59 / 2.73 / 2.77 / 2.75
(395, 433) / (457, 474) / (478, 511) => 1.05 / 2.47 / 2.77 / 2.66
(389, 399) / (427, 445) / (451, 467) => 0.74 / 2.54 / 2.47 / 2.5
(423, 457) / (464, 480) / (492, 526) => 0.44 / 2.44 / 2.86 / 2.63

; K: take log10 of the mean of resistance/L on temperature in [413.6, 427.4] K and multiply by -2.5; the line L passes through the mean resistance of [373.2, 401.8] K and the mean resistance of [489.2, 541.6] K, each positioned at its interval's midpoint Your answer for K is 0.08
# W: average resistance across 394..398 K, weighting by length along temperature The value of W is 2.54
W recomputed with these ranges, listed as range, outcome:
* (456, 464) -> 2.46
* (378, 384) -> 2.71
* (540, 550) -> 2.73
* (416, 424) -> 2.46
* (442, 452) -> 2.47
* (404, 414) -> 2.42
